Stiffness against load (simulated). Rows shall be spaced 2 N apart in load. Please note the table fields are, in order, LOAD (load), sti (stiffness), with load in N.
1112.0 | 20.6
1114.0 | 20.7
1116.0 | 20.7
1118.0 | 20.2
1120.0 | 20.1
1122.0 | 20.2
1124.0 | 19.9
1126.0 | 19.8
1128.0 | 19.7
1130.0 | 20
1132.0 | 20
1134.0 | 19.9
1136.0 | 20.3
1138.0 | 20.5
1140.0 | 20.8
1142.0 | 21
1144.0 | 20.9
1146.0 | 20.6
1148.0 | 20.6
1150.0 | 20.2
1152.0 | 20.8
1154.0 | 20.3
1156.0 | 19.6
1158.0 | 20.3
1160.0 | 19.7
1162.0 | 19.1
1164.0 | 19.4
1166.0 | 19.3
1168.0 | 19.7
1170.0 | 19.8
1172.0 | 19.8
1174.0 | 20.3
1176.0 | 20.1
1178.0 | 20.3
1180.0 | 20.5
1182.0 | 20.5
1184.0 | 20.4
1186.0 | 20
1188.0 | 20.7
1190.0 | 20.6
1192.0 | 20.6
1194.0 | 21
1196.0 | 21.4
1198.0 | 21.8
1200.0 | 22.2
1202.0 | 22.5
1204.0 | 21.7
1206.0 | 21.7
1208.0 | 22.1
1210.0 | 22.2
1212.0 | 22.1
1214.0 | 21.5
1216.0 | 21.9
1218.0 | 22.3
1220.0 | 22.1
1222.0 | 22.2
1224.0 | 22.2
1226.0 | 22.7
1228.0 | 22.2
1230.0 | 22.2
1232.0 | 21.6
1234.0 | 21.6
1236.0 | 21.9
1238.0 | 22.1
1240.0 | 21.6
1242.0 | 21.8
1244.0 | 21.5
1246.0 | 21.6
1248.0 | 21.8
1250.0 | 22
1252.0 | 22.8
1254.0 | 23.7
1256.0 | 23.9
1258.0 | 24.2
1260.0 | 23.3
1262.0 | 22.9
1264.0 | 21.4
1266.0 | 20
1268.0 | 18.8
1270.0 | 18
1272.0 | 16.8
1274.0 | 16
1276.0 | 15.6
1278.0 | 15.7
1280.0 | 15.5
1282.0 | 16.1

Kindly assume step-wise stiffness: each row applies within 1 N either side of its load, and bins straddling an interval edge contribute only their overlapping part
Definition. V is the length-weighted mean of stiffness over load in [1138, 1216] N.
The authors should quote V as 20.7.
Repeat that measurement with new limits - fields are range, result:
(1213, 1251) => 21.9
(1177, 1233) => 21.5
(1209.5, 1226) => 22.1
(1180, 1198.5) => 20.7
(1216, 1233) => 22.2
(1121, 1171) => 20.1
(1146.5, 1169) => 19.9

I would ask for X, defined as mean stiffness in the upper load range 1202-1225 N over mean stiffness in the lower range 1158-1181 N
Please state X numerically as 1.1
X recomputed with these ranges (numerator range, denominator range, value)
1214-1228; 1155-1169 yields 1.13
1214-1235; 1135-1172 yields 1.10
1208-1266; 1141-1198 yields 1.09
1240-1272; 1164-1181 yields 1.09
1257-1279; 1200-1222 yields 0.88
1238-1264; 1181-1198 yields 1.09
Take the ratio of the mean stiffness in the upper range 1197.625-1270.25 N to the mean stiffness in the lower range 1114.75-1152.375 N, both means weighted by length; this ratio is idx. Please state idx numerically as 1.1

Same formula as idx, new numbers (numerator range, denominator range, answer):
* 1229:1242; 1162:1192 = 1.09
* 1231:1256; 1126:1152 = 1.08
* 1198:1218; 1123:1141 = 1.09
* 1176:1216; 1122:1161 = 1.05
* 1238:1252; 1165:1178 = 1.10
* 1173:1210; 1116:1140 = 1.05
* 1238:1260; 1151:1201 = 1.11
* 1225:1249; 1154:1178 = 1.11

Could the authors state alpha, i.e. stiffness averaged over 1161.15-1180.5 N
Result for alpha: 19.8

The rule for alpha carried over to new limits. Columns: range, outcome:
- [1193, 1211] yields 21.8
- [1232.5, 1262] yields 22.4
